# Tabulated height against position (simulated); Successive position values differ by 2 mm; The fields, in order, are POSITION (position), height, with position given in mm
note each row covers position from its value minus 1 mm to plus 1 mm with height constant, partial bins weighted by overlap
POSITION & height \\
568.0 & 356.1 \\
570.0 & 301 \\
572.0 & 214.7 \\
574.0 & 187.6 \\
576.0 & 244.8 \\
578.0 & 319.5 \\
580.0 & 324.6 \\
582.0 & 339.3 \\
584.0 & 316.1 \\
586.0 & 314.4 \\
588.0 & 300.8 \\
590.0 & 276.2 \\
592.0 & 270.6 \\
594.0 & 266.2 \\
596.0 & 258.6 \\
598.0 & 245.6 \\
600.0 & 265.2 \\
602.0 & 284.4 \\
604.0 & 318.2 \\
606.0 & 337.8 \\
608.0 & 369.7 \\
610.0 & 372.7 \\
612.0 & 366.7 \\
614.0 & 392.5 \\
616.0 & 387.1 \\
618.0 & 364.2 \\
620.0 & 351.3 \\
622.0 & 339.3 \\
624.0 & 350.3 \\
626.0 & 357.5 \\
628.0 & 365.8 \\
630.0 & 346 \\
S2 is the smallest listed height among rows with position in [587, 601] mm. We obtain 245.6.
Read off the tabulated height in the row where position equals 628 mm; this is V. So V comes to 365.8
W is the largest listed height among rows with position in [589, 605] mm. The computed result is 318.2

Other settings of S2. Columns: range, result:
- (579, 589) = 300.8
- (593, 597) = 258.6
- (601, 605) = 284.4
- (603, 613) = 318.2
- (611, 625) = 339.3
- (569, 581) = 187.6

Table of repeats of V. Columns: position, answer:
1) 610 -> 372.7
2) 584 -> 316.1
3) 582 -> 339.3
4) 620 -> 351.3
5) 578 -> 319.5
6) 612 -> 366.7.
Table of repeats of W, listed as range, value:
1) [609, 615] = 392.5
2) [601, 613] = 372.7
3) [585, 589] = 314.4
